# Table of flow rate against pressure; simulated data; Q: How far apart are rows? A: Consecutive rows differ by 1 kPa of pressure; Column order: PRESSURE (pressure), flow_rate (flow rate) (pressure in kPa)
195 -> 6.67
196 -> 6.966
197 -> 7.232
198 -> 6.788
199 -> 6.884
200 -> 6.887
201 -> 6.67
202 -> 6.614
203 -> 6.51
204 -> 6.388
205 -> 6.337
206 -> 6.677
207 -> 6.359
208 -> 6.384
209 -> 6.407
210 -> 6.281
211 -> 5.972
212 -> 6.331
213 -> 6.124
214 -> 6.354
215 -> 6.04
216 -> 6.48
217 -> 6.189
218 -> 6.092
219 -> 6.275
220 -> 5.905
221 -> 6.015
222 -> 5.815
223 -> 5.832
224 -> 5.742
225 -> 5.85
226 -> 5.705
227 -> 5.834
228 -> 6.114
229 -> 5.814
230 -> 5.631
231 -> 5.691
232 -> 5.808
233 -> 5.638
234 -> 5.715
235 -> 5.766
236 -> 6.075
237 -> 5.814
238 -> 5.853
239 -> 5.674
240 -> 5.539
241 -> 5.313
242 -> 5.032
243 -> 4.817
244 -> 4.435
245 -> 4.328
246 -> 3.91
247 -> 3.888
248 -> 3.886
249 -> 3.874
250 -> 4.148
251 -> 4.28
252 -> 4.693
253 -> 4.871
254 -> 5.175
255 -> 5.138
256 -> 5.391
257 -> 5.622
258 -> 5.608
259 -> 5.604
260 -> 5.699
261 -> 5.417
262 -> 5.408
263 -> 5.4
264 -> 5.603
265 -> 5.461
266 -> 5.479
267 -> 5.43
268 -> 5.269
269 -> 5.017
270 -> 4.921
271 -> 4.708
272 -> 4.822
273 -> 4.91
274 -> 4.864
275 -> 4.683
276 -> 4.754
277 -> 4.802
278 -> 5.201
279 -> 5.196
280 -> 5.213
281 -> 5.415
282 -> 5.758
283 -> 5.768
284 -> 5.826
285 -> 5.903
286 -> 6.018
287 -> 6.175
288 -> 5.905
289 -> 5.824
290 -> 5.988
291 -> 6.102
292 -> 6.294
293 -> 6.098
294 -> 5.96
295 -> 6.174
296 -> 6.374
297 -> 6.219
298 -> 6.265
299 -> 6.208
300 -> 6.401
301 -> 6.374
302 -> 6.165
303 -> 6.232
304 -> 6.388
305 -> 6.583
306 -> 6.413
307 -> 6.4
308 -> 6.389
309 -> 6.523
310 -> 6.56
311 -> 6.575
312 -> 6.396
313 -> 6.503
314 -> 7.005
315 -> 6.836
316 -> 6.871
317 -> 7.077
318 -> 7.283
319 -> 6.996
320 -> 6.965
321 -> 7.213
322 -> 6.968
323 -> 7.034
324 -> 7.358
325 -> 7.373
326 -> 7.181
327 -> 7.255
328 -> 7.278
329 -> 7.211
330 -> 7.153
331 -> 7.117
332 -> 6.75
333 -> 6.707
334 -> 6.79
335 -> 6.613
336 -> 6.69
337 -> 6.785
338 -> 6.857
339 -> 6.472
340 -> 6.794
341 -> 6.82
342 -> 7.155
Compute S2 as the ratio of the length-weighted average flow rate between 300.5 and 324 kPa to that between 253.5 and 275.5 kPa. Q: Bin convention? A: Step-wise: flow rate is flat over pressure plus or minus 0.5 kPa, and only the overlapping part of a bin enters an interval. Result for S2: 1.27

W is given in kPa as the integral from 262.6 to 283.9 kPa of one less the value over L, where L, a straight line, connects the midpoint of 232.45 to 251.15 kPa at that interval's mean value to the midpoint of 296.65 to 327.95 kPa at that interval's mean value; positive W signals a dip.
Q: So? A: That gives 2.1 kPa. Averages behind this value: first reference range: 4.96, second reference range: 6.72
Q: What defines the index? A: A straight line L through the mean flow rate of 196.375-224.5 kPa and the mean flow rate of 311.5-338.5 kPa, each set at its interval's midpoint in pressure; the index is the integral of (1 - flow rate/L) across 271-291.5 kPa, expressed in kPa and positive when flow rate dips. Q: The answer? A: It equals 3.95 kPa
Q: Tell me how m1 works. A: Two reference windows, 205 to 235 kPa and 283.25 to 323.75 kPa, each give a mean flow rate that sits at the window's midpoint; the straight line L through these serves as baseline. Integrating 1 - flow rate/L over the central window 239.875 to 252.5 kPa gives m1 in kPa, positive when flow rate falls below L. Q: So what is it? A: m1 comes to 3.5 kPa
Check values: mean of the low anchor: 6.04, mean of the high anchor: 6.44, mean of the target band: 4.44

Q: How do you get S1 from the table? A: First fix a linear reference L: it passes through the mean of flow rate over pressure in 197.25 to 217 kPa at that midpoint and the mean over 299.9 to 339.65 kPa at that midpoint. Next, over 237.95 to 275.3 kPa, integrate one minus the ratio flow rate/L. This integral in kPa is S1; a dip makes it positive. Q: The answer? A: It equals 9.1 kPa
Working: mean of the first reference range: 6.45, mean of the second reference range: 6.8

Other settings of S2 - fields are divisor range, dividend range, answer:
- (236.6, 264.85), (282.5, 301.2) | 1.21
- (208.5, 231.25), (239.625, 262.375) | 0.81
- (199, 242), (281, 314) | 1.03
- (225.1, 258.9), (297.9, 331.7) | 1.31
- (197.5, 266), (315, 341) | 1.23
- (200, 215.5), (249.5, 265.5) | 0.82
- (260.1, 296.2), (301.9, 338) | 1.24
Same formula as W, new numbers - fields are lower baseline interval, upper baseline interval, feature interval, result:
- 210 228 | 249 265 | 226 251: 1.91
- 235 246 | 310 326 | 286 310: 1.02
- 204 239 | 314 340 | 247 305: 9.40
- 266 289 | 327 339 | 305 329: -1.65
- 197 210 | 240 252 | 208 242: -2.85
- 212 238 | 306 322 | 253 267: 1.84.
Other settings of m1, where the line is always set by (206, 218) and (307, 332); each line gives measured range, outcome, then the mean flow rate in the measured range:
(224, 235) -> 1.0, 5.78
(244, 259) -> 4.3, 4.66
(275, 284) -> 1.9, 5.26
